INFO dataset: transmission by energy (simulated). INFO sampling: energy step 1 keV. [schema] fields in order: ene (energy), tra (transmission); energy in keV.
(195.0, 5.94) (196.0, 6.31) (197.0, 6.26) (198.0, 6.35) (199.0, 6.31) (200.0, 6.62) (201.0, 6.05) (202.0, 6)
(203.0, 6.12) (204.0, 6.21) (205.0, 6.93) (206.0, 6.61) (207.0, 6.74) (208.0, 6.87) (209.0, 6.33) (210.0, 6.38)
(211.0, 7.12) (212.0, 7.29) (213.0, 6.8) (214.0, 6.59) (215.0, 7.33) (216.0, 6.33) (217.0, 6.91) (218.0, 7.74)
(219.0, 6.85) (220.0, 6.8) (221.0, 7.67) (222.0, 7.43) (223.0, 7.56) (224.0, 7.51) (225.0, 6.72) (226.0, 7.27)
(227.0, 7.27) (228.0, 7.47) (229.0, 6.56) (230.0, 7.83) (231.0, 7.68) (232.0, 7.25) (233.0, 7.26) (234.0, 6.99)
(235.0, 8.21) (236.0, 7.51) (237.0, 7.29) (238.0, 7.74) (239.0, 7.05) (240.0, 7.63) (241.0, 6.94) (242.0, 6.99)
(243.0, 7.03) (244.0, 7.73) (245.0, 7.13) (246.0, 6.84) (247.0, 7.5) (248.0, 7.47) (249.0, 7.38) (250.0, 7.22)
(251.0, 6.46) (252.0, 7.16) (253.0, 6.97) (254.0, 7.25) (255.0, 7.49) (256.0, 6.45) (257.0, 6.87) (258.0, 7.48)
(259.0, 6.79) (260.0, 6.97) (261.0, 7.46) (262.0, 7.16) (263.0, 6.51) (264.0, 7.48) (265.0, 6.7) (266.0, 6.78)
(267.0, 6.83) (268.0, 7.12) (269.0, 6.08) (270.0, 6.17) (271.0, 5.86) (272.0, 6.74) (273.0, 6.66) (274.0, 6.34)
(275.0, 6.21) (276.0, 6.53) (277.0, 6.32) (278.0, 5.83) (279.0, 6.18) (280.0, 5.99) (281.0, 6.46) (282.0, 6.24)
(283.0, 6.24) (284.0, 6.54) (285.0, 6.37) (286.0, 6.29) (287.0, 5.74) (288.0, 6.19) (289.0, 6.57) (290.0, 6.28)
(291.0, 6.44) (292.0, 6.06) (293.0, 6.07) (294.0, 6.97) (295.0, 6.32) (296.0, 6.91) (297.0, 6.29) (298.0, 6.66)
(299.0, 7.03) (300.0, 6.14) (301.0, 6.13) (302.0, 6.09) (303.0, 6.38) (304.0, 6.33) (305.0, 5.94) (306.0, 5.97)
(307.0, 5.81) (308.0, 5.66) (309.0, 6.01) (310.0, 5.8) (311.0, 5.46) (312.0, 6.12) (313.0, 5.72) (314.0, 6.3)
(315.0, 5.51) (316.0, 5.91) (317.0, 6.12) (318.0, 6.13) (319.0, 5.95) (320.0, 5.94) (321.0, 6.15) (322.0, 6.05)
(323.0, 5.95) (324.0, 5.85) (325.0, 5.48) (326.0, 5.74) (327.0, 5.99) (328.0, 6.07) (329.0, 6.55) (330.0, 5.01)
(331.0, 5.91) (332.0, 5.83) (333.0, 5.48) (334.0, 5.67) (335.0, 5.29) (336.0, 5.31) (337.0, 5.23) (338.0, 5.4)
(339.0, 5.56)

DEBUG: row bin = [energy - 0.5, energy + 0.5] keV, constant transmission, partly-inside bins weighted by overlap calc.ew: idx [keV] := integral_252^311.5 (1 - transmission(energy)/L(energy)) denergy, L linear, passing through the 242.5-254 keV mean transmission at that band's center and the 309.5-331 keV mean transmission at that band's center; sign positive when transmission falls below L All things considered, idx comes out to 1.1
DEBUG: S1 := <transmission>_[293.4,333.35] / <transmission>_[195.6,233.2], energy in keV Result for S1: 0.9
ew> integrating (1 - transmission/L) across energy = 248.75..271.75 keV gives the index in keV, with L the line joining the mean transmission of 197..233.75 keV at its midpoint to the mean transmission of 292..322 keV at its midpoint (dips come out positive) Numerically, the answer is -1.29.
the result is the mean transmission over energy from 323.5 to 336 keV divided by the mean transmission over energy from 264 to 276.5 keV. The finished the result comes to 0.87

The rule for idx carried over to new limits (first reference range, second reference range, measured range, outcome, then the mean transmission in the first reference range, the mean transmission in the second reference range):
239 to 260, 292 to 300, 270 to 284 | 1.04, 7.13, 6.54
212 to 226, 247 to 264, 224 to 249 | -0.74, 7.11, 7.09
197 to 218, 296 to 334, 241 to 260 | -2.23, 6.61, 5.99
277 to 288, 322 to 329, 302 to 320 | 0.16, 6.19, 5.91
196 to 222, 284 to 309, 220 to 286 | -4.80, 6.7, 6.28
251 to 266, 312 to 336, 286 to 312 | 0.36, 7.02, 5.85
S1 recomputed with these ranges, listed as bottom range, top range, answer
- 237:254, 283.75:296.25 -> 0.88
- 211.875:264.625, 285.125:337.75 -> 0.84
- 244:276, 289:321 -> 0.89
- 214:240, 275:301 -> 0.87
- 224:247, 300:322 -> 0.82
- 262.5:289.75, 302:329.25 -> 0.93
